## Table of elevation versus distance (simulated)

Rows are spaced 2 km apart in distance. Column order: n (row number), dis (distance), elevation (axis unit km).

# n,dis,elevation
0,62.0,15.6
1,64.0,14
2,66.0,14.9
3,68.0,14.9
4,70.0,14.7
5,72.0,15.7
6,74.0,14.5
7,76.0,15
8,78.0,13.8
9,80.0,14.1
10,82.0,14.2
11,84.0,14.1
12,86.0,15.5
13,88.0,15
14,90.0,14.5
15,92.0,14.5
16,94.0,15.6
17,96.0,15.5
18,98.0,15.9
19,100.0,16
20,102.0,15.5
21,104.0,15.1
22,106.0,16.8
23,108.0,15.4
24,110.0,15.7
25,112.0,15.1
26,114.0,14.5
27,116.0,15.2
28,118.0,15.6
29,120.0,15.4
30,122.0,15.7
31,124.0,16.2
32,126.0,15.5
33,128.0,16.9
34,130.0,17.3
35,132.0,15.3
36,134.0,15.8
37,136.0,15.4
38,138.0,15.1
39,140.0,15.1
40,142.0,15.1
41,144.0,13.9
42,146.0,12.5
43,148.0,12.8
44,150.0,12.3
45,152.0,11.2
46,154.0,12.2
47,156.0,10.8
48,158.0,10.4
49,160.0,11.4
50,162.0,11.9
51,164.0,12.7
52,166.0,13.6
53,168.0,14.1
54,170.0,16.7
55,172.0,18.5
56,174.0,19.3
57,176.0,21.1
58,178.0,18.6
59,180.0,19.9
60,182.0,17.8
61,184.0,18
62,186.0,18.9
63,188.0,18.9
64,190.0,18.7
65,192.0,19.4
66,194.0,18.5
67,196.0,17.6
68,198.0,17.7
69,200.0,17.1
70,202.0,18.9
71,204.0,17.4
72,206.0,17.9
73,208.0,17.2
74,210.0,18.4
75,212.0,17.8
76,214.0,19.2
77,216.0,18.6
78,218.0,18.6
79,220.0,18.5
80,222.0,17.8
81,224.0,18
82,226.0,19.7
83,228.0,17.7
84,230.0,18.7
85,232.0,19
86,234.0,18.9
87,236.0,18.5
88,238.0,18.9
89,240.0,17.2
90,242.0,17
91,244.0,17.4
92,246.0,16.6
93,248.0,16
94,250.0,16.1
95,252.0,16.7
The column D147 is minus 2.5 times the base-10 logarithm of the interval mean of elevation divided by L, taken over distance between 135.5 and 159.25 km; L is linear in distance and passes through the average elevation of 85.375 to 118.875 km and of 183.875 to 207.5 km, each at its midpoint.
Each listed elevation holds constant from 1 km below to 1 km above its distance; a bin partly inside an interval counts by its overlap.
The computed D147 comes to 0.27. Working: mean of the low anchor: 15.4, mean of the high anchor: 18.2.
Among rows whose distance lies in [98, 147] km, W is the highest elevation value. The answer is 17.3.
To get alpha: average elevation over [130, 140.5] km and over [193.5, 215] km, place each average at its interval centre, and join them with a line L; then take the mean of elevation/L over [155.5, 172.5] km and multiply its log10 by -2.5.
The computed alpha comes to 0.24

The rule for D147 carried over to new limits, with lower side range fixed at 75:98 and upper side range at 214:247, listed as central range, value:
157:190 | 0.03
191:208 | -0.03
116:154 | 0.08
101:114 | -0.02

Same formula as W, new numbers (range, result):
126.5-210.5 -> 21.1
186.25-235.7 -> 19.7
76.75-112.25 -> 16.8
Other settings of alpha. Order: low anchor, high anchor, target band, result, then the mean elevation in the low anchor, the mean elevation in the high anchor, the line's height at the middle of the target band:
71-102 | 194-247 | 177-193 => -0.09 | 14.9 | 18.1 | 17.3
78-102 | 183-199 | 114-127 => 0.03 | 15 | 18.5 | 16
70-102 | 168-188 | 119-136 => 0.04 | 14.9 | 18.5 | 16.6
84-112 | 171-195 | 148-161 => 0.47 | 15.4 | 19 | 17.8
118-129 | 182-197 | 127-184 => 0.15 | 15.9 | 18.5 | 17.2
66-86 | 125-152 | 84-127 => -0.05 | 14.6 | 14.7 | 14.7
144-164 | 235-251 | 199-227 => -0.18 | 11.9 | 17.2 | 15.4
